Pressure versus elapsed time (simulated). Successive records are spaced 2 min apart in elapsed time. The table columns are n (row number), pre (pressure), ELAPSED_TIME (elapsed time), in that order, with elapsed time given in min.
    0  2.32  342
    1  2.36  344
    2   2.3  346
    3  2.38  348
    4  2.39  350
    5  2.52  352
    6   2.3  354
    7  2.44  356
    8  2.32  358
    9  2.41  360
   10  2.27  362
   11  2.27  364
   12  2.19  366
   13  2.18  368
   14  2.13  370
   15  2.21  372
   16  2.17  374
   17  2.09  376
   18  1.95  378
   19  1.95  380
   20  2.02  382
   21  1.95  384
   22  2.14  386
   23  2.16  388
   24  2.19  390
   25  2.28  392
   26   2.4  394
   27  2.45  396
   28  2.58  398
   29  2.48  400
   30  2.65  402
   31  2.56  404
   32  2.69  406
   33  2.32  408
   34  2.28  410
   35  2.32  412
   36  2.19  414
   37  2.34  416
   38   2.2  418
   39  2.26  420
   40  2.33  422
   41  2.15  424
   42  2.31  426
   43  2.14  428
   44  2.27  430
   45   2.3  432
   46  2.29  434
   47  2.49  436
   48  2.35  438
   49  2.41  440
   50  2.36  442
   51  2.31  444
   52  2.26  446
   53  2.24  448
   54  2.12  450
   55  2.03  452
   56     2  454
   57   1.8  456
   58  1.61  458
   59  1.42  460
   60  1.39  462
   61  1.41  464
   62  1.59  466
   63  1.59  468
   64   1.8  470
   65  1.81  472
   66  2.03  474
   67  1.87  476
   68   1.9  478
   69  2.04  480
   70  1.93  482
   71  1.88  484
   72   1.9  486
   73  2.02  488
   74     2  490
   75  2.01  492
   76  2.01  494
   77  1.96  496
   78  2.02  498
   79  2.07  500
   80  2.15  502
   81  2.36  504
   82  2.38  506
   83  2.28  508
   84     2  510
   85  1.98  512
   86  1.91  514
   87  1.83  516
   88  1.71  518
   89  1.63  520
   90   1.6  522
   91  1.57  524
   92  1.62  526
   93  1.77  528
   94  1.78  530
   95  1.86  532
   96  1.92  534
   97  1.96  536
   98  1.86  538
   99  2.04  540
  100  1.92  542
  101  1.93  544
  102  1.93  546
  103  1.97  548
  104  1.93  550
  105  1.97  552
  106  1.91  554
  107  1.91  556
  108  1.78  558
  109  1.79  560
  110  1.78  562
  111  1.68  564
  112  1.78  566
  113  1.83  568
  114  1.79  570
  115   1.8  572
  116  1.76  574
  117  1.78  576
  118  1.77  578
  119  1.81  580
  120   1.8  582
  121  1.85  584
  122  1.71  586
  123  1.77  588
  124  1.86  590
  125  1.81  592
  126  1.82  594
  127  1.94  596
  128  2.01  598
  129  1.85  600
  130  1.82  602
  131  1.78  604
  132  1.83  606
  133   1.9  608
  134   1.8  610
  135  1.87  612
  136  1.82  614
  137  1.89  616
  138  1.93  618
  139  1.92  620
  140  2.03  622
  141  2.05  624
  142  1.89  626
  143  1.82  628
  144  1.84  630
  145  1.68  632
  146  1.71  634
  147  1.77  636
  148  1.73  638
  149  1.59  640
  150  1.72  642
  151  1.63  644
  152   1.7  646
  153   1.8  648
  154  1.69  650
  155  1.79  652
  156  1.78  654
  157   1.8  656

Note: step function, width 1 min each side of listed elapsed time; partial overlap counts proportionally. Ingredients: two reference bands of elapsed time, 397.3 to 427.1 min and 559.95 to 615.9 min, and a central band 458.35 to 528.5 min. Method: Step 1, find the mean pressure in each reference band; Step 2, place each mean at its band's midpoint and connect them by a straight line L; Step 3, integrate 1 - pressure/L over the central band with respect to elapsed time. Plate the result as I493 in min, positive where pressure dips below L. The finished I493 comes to 8.12 min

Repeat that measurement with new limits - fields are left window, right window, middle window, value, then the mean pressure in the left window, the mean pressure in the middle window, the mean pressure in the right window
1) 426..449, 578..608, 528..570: 2.1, 2.31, 1.87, 1.83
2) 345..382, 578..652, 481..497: 0.5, 2.24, 1.96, 1.82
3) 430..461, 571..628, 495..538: 1.9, 2.14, 1.92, 1.85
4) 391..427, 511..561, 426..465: 2.8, 2.38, 2.07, 1.84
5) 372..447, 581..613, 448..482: 5.7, 2.29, 1.79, 1.84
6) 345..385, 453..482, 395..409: -3.3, 2.22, 2.53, 1.74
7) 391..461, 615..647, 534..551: 0.5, 2.26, 1.94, 1.81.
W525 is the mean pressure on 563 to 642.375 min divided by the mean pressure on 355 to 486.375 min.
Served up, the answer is 0.85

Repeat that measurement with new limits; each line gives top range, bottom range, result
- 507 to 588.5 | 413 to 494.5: 0.90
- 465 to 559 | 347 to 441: 0.83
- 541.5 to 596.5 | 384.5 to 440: 0.78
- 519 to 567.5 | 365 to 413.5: 0.81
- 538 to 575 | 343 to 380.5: 0.82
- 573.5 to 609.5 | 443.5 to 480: 0.99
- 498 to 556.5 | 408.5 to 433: 0.85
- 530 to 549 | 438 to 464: 0.97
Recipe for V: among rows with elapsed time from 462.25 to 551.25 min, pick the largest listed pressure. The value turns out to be 2.38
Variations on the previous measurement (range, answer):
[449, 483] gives 2.12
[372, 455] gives 2.69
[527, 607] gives 2.04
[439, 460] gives 2.41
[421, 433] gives 2.33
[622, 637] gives 2.05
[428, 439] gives 2.49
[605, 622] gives 2.03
